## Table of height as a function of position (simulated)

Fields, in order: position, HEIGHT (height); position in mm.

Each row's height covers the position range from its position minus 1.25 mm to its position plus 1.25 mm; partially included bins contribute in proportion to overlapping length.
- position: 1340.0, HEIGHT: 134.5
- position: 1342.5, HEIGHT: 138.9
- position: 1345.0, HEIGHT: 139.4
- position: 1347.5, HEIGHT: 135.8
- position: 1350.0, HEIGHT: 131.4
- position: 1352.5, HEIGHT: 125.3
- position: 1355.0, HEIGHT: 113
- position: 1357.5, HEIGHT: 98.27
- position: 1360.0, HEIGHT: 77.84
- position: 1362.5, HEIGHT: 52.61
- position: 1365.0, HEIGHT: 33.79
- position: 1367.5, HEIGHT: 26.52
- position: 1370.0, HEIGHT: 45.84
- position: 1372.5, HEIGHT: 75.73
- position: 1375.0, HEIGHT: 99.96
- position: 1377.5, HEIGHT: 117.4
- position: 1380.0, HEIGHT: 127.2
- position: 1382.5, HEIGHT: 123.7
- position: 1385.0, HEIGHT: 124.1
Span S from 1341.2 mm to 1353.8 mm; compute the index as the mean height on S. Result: 134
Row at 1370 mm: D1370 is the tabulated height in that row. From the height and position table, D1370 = 45.84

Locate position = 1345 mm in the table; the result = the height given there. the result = 139.4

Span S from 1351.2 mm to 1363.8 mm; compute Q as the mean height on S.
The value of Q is 93.3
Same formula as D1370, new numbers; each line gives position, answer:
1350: 131.4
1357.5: 98.27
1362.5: 52.61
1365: 33.79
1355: 113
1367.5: 26.52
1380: 127.2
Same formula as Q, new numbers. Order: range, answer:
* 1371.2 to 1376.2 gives 87.3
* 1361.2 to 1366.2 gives 43.6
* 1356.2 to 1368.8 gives 58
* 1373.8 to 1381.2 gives 115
